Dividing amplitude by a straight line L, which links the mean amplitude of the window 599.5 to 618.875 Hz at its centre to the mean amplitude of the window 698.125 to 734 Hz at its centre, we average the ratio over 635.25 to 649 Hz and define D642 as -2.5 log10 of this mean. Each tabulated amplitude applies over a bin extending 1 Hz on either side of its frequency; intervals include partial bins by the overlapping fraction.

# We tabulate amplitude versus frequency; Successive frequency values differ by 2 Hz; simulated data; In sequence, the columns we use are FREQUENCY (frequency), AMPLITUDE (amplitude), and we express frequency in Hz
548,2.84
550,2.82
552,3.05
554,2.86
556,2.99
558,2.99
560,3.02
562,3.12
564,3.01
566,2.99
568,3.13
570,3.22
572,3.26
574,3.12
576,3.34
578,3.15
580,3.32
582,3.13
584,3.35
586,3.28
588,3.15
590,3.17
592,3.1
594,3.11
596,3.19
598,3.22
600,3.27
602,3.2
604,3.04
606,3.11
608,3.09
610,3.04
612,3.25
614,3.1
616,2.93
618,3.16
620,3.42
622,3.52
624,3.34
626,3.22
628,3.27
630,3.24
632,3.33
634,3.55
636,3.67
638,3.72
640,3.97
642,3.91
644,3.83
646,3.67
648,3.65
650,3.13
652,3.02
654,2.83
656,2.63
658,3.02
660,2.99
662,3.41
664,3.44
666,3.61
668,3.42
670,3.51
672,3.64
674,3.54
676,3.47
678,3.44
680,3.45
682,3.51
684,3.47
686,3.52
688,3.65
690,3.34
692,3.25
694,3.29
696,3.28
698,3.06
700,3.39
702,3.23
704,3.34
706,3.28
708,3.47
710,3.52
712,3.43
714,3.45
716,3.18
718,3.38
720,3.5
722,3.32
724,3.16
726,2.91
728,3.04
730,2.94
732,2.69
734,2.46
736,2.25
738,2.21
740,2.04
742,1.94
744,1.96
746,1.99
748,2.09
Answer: -0.20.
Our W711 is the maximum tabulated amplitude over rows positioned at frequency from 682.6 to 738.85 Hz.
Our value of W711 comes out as 3.65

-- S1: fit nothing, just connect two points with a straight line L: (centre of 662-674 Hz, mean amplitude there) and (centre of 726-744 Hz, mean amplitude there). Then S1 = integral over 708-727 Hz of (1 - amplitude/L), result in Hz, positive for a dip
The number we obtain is -4.2 Hz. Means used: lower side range 3.52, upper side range 2.45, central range 3.32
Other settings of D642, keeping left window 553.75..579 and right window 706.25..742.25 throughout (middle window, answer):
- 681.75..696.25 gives -0.14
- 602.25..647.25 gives -0.11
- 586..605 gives -0.03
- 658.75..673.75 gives -0.14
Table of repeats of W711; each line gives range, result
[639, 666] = 3.97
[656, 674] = 3.64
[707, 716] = 3.52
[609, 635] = 3.55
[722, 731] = 3.32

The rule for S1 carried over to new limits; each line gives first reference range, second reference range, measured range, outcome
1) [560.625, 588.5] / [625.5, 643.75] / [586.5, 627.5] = 2.46 Hz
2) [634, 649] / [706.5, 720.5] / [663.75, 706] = 1.57 Hz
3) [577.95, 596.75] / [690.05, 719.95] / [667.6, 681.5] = -0.86 Hz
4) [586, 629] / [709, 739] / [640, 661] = -1.15 Hz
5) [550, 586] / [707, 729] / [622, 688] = -4.06 Hz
